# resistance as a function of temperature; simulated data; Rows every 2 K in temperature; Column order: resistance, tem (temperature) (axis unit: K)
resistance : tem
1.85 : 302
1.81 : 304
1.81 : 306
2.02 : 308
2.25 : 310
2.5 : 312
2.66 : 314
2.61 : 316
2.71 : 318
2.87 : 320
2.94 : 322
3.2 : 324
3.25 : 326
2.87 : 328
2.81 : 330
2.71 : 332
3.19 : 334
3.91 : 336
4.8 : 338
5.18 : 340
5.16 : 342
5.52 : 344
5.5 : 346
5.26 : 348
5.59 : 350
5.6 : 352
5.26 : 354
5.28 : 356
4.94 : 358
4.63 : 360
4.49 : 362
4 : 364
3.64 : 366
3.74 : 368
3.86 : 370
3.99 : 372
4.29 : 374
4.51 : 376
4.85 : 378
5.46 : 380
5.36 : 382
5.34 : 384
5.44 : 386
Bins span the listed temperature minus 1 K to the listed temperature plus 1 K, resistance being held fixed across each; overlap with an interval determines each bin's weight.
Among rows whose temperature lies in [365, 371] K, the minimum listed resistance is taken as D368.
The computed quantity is 3.64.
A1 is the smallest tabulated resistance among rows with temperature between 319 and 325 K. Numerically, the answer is 2.87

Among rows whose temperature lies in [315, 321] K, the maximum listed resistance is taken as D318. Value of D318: 2.87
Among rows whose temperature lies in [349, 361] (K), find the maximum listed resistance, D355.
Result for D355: 5.6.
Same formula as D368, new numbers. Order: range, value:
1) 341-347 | 5.16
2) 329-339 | 2.71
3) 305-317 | 1.81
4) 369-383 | 3.86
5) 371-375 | 3.99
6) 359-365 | 4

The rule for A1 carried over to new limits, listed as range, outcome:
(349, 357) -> 5.26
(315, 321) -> 2.61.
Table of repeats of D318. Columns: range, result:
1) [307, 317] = 2.66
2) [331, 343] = 5.18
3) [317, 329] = 3.25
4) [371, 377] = 4.51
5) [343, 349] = 5.52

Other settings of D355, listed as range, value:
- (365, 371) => 3.86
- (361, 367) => 4.49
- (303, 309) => 2.02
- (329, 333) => 2.81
